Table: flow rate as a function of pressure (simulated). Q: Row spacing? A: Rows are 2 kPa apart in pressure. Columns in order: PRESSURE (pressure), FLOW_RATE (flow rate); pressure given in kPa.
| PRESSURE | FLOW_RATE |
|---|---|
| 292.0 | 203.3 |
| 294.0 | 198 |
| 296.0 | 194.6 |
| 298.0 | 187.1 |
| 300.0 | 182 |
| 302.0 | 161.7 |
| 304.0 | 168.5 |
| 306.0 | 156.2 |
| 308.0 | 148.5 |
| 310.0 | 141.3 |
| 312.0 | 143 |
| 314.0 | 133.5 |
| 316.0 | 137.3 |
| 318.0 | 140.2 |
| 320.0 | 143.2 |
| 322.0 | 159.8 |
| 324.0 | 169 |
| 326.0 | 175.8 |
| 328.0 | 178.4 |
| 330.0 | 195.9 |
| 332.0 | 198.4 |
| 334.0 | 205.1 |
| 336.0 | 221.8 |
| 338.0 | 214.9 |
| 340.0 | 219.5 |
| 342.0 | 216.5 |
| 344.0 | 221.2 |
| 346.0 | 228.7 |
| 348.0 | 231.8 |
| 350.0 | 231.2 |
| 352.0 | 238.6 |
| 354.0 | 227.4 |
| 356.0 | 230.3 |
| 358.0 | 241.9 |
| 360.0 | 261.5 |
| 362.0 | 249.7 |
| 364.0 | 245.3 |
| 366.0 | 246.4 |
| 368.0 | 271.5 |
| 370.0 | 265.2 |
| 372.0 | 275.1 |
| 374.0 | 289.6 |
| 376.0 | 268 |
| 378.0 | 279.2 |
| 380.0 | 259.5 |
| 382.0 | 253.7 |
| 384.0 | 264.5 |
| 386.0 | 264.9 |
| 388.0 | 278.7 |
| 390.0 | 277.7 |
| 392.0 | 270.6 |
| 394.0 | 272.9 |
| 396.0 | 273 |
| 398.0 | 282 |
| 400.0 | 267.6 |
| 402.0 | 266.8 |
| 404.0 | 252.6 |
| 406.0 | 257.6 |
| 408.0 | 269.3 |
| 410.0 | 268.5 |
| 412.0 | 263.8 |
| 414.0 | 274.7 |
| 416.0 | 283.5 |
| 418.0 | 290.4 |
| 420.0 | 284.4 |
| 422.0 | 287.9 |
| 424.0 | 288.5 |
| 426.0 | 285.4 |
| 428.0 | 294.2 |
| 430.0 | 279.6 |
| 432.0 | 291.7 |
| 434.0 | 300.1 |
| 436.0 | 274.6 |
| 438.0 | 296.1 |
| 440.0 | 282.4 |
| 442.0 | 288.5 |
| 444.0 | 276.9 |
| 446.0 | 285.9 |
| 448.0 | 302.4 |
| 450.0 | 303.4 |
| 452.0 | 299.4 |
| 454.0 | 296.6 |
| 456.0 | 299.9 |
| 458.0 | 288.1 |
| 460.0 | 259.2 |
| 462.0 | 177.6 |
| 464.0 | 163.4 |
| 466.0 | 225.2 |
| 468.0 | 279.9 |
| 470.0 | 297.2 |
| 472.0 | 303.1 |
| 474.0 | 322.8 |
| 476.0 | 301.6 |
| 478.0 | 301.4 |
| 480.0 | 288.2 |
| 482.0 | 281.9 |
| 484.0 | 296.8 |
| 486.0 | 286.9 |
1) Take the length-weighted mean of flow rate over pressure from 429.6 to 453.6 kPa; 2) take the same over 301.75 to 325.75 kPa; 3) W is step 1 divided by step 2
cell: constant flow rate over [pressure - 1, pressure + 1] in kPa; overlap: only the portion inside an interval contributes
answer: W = 1.9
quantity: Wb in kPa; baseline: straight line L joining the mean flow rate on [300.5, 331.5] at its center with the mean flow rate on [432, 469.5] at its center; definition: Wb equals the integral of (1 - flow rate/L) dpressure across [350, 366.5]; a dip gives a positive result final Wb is -4.1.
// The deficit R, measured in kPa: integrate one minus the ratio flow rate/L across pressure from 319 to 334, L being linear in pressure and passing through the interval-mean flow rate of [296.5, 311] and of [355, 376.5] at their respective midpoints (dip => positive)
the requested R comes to 1.74 kPa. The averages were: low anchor 165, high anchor 258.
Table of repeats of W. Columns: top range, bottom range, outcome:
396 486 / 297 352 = 1.53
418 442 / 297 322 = 1.87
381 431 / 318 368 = 1.28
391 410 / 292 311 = 1.55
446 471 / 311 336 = 1.60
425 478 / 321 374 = 1.24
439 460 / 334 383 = 1.19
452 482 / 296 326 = 1.74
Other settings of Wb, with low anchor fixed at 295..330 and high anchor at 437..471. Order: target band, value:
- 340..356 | -3.28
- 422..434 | -1.78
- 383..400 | -3.80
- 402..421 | -2.61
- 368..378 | -3.18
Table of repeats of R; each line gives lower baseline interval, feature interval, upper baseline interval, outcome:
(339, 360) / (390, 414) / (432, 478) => -1.3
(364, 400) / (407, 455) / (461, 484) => -3.1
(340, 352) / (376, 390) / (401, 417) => -1.0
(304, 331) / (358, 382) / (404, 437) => -4.8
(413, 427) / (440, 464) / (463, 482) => 0.4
